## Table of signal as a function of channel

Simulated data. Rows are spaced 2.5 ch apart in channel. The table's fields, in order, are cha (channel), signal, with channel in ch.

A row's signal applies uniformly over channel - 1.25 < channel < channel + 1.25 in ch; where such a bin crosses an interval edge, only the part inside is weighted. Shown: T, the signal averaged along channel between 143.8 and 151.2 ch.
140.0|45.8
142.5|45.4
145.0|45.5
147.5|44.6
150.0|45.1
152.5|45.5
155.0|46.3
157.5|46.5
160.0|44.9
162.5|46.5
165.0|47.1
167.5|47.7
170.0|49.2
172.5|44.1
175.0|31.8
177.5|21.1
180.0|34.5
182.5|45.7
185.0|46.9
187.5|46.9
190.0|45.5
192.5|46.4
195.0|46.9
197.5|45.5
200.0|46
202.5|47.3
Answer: 45.1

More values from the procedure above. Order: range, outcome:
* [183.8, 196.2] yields 46.5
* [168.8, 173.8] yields 46.5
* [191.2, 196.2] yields 46.6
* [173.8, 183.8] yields 33.4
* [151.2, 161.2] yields 45.8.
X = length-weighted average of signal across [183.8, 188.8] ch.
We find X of 46.9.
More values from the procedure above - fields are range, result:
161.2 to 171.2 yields 47.6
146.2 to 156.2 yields 45.4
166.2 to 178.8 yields 38.8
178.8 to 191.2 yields 43.9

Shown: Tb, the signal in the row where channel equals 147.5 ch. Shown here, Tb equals 44.6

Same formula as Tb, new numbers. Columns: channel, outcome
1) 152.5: 45.5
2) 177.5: 21.1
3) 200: 46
